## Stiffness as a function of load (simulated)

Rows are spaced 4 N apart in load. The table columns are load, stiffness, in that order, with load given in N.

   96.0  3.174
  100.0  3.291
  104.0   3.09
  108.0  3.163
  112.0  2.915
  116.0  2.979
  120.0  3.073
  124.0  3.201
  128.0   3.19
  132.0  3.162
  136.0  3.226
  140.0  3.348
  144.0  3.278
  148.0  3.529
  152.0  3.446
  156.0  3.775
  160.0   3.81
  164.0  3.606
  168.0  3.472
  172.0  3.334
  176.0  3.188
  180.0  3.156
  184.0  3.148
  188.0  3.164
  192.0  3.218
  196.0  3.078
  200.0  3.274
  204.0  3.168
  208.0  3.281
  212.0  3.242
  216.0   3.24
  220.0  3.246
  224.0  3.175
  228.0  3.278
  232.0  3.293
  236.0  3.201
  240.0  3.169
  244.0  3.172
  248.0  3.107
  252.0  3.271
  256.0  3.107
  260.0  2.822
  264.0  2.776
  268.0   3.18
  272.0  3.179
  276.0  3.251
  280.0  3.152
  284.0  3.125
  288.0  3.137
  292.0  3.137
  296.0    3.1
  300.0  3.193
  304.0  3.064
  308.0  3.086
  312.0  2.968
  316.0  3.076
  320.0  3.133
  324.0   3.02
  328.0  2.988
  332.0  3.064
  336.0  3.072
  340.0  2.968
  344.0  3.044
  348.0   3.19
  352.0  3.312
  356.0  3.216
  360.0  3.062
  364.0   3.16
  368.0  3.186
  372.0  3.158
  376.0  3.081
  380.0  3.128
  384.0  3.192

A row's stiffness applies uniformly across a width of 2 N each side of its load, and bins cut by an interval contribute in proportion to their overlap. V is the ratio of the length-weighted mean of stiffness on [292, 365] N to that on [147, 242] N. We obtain 0.94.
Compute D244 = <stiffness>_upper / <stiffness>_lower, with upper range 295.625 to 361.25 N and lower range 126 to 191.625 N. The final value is 0.92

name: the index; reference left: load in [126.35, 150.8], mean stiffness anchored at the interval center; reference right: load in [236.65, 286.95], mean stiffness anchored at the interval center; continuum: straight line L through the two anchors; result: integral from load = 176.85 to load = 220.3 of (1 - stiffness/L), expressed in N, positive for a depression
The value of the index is 0.1 N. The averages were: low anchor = 3.3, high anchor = 3.11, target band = 3.2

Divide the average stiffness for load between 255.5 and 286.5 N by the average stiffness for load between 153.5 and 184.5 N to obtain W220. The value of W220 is 0.9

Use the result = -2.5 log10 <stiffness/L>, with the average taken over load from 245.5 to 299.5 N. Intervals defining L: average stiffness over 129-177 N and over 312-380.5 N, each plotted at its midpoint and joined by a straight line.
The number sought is 0.042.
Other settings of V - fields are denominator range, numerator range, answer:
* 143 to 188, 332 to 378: 0.91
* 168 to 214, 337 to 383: 0.98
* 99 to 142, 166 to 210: 1.03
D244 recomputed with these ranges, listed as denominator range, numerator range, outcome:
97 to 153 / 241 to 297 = 0.97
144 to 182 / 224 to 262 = 0.91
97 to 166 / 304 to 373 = 0.94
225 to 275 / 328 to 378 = 1.00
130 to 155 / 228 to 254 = 0.96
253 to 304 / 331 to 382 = 1.01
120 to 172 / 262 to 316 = 0.91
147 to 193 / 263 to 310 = 0.92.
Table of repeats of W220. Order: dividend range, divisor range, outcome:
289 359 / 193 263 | 0.97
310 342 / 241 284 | 0.98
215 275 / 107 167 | 0.95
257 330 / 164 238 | 0.95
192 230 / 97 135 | 1.03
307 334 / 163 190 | 0.93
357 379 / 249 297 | 1.01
